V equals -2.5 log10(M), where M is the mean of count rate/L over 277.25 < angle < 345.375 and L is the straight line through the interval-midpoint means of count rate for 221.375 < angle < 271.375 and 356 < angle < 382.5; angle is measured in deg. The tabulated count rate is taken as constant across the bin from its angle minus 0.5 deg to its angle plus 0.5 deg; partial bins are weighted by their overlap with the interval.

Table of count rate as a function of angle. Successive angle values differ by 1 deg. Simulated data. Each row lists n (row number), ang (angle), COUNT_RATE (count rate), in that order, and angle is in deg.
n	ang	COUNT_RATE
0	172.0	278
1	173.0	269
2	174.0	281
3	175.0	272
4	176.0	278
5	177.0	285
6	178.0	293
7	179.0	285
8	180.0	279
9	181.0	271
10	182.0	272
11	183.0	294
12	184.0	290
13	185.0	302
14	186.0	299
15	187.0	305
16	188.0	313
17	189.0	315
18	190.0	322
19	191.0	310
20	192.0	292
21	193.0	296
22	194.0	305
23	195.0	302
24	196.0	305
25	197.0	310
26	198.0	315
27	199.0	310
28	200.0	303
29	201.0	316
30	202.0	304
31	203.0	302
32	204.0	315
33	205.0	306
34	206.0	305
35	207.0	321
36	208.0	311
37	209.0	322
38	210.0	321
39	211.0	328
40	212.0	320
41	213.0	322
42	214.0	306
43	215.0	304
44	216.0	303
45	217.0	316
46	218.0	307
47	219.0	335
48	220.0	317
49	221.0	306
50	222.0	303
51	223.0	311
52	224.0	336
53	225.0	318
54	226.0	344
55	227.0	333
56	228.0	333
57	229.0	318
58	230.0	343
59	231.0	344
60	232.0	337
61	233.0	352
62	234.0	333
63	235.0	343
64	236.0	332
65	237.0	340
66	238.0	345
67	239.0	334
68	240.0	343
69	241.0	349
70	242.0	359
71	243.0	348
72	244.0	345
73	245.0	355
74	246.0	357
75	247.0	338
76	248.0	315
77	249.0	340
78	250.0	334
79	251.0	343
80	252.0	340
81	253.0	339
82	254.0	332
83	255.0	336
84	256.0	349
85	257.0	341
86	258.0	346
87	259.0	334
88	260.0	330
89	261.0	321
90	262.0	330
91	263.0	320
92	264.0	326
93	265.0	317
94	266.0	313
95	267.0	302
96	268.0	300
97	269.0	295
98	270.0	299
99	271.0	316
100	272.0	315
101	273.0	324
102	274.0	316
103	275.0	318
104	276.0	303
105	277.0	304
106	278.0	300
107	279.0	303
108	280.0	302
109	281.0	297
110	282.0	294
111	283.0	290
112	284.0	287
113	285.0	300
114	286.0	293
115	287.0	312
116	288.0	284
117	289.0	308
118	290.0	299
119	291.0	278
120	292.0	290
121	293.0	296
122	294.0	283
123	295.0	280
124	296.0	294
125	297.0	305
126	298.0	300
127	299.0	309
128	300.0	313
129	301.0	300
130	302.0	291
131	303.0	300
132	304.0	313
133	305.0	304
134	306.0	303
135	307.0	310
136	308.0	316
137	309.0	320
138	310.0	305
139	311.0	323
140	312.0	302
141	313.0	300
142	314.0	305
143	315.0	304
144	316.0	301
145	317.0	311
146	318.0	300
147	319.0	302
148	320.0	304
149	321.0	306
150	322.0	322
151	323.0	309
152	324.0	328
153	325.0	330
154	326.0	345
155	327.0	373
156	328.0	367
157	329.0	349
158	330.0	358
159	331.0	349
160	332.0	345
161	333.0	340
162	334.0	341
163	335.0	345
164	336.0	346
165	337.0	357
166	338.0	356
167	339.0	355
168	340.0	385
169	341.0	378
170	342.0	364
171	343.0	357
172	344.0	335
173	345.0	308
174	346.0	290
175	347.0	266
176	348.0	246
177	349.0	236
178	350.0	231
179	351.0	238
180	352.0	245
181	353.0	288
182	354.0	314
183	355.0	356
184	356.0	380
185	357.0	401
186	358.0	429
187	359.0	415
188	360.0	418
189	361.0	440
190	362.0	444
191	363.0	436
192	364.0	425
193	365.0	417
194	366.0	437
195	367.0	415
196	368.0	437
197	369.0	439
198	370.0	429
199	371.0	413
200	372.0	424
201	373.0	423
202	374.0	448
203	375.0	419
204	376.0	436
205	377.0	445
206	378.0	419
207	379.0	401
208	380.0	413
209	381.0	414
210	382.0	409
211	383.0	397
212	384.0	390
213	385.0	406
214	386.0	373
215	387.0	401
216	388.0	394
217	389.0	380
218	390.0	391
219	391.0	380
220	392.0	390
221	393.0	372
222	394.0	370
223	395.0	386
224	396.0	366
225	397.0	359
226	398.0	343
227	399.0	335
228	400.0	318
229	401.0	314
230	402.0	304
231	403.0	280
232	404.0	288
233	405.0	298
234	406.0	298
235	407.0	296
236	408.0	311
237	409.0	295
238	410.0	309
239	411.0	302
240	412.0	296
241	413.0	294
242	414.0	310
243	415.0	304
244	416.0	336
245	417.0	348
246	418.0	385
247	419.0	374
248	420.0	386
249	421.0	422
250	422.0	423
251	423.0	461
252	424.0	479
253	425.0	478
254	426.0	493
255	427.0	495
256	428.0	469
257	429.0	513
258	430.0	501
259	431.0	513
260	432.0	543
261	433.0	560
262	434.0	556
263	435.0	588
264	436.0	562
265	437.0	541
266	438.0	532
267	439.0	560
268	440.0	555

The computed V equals 0.199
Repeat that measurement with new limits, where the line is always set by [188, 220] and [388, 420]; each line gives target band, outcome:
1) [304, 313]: 0.05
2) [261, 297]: 0.06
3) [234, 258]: -0.08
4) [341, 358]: 0.07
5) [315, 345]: -0.04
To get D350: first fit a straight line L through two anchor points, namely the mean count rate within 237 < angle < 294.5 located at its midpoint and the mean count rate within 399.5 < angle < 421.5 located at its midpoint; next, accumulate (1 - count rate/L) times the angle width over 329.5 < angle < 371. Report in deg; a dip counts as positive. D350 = -4.99 deg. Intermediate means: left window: 319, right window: 321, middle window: 359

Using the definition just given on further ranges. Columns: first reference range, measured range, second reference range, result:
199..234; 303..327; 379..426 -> 2.1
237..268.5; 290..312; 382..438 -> 3.2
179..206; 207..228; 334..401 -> -0.4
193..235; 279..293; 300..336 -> 1.1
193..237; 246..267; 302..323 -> -1.2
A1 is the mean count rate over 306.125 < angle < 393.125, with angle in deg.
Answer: 360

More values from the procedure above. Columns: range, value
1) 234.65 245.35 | 345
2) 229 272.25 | 333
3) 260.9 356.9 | 313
